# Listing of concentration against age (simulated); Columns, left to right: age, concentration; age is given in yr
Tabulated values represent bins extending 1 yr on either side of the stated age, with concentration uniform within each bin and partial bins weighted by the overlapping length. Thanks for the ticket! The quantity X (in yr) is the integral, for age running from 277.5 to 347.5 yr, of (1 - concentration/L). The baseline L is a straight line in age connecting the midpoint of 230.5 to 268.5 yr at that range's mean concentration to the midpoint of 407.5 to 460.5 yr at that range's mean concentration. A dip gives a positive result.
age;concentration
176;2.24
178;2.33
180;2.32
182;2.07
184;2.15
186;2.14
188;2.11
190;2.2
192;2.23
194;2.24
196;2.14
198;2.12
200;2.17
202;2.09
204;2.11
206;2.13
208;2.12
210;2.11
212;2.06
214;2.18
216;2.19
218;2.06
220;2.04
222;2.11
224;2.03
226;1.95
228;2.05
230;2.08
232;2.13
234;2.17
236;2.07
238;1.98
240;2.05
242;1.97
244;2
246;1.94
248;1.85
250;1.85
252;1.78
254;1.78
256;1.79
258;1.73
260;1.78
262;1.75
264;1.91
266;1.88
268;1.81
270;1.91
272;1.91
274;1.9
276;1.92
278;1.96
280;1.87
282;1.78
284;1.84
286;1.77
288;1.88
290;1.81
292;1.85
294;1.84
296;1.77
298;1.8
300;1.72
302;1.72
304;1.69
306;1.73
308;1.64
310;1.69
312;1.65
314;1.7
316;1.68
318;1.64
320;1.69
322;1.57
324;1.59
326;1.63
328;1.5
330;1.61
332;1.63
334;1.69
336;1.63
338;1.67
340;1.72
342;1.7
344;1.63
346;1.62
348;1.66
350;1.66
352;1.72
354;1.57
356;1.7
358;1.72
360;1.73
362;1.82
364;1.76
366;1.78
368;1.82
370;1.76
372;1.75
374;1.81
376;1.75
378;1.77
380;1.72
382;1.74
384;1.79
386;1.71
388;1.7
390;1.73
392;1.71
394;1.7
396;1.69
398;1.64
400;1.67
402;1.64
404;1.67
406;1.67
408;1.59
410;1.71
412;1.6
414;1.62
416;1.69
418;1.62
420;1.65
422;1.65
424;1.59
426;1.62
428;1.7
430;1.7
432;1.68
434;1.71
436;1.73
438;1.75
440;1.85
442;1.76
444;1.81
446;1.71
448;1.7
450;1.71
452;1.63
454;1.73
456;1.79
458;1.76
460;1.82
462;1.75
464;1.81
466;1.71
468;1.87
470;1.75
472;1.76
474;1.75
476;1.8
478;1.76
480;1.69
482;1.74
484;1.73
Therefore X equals 4.91 yr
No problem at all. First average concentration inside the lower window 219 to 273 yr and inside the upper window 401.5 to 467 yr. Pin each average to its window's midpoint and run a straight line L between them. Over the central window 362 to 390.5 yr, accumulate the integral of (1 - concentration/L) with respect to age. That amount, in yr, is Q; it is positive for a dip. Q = 0.24 yr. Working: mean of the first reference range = 1.94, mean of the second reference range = 1.7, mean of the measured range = 1.76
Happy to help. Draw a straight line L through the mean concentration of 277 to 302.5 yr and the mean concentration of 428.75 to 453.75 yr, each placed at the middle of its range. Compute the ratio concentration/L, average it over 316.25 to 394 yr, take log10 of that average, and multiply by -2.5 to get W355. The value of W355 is 0.05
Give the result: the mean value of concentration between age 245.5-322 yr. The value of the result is 1.79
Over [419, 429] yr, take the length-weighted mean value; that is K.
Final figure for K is 1.64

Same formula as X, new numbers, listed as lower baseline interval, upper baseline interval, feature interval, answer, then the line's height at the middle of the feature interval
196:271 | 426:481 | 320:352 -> 4.1 yr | 1.88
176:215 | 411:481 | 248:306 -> 5.7 yr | 2.02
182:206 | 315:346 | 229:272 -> 0.5 yr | 1.94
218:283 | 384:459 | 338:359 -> 1.5 yr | 1.79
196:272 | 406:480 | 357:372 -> 0.4 yr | 1.82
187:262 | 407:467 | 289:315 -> 2.4 yr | 1.91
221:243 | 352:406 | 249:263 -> 1.5 yr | 2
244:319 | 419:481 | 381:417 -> 1.5 yr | 1.75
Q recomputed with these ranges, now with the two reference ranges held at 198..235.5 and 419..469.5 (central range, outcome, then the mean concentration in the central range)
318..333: 2.5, 1.61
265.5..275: 0.6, 1.88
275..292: 1.2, 1.85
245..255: 1.0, 1.84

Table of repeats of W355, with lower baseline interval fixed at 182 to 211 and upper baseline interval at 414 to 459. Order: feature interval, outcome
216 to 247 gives 0.02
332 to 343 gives 0.13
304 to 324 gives 0.16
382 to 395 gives 0.04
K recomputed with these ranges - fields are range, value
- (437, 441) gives 1.8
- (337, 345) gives 1.68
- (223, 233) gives 2.05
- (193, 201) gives 2.17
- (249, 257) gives 1.8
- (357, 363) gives 1.76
